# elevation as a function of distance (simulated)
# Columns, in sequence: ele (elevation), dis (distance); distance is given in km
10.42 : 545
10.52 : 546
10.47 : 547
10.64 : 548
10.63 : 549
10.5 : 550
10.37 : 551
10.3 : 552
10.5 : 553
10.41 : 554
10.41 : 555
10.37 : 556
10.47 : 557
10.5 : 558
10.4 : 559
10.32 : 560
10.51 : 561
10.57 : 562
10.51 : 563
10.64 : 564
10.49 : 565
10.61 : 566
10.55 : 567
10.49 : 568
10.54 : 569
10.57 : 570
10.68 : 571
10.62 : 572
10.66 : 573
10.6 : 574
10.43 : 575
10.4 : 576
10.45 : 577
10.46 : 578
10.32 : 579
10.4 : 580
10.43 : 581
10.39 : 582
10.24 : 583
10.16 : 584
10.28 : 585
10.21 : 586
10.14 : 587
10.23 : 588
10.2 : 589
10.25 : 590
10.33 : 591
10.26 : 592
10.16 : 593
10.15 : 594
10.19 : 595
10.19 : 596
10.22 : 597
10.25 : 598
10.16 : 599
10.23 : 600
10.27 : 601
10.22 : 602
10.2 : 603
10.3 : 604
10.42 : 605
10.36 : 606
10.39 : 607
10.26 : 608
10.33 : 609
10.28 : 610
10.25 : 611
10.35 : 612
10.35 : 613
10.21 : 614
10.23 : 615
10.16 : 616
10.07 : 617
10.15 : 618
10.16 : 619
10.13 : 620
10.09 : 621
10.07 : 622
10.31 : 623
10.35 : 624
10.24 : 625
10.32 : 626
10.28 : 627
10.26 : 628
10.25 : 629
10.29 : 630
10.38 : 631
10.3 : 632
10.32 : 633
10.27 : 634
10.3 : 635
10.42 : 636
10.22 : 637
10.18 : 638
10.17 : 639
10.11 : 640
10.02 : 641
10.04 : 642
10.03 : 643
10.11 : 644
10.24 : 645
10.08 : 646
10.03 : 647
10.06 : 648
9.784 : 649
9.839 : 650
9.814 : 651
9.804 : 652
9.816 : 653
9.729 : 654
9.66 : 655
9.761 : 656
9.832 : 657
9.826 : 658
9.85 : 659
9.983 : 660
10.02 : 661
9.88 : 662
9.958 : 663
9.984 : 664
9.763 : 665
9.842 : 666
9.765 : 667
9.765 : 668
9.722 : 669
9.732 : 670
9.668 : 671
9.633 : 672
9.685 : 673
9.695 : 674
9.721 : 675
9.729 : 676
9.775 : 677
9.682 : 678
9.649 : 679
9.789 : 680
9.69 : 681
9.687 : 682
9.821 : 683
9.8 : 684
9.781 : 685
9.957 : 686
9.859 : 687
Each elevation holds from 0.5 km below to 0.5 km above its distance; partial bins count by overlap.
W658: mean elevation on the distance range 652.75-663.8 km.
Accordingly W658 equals 9.85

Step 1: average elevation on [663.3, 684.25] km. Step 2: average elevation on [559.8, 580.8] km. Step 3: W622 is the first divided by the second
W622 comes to 0.93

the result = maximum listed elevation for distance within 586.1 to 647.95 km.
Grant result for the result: 10.42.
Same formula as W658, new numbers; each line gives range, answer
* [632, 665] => 10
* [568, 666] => 10.2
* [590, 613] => 10.3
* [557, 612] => 10.4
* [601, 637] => 10.3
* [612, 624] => 10.2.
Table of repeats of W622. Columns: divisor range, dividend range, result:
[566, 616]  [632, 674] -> 0.96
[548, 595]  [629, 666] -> 0.96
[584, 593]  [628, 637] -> 1.01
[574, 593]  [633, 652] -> 0.98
